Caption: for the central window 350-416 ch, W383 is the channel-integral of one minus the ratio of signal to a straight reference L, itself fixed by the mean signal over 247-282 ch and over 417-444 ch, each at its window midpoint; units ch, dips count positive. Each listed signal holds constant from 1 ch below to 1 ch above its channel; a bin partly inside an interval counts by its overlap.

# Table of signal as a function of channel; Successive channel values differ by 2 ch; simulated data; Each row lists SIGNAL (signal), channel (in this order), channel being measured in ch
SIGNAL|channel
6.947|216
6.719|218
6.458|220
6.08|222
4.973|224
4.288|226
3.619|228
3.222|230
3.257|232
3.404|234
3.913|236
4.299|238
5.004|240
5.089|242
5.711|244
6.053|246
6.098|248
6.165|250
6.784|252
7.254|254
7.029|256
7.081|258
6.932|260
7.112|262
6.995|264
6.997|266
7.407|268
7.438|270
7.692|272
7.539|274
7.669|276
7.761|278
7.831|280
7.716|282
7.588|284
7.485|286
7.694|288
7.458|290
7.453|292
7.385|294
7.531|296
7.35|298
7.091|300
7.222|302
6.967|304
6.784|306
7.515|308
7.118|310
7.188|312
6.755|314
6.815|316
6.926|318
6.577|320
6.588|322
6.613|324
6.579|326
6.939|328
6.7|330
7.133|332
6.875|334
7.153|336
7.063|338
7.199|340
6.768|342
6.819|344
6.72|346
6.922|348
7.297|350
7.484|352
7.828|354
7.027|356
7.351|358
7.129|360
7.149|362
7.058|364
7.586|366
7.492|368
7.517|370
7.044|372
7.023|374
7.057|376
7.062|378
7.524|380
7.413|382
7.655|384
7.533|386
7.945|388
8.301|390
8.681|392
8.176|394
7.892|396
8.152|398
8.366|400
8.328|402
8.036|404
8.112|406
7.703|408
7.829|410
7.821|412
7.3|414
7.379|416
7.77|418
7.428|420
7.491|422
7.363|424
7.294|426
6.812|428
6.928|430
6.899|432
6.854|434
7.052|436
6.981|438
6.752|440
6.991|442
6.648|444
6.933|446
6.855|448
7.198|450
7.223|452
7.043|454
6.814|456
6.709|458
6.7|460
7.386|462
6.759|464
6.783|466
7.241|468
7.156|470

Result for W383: -4.7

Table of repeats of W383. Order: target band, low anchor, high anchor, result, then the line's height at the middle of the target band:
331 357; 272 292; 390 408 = 2.7 ch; 7.93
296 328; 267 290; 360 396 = 2.7 ch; 7.59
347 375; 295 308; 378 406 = 1.5 ch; 7.7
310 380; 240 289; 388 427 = 4.1 ch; 7.49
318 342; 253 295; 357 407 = 2.2 ch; 7.54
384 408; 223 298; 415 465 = -4.2 ch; 6.88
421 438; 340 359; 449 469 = -0.1 ch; 7.03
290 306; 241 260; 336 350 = -1.4 ch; 6.68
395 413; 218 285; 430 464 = -3.4 ch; 6.76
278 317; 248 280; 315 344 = -1.7 ch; 7.01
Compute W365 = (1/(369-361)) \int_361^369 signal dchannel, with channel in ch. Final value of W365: 7.32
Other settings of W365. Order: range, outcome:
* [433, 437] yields 6.95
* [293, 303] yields 7.32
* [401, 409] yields 8.04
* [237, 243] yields 4.8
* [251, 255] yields 7.02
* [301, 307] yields 6.99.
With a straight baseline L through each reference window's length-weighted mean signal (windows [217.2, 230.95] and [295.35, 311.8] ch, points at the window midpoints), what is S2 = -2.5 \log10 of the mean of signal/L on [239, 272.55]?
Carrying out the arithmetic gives -0.12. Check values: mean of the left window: 5.03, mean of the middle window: 6.62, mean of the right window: 7.19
